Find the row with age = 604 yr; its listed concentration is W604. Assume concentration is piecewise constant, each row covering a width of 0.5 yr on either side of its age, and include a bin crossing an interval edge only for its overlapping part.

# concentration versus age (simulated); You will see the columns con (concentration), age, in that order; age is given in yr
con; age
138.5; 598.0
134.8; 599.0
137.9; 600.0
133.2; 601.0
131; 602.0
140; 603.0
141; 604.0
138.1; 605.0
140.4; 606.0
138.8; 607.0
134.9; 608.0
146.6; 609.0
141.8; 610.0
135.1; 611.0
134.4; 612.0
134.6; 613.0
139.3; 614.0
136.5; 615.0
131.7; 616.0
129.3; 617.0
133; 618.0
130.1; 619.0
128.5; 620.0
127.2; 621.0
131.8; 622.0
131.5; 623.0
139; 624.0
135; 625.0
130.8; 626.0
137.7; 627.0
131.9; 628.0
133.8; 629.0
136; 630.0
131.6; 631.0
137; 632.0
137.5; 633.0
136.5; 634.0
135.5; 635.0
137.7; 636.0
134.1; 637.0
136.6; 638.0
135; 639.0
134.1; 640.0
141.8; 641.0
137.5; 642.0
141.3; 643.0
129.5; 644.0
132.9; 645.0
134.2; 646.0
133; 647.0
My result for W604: 141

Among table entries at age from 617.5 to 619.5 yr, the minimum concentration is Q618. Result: 130.1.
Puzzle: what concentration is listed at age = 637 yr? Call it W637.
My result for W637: 134.1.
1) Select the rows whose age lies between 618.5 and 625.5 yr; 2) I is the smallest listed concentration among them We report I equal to 127.2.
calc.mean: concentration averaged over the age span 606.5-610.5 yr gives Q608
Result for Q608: 141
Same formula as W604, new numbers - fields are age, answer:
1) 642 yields 137.5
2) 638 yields 136.6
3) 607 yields 138.8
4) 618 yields 133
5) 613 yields 134.6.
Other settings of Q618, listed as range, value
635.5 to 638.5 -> 134.1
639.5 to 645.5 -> 129.5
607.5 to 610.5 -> 134.9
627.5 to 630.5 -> 131.9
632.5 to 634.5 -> 136.5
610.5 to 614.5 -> 134.4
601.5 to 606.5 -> 131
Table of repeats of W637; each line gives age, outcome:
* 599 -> 134.8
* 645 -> 132.9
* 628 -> 131.9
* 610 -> 141.8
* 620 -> 128.5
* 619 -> 130.1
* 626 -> 130.8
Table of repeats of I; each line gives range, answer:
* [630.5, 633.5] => 131.6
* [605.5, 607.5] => 138.8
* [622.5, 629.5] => 130.8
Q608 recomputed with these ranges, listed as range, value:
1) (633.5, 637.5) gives 136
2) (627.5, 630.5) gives 134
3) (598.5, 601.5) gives 135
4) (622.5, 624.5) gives 135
